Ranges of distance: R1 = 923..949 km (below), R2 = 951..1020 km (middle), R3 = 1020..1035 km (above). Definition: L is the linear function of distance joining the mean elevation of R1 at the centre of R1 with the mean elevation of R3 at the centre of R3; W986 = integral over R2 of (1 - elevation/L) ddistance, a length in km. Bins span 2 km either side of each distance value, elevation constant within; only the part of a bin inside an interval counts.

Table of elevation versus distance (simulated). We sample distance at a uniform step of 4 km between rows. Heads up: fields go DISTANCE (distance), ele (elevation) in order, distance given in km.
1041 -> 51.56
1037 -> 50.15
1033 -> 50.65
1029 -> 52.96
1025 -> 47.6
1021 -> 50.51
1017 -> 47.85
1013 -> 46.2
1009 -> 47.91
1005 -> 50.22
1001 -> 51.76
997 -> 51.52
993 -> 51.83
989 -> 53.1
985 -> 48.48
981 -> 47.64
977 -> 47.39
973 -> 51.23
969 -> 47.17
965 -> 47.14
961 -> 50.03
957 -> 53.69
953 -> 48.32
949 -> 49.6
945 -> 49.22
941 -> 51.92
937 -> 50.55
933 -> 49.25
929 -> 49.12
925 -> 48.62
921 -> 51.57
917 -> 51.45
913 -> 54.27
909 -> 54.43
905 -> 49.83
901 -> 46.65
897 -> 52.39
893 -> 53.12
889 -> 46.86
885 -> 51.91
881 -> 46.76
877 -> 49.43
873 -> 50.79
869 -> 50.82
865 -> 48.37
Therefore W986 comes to 0.8 km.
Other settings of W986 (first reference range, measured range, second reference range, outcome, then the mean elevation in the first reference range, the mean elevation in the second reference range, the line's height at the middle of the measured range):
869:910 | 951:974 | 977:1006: 0.4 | 50.1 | 50.4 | 50.4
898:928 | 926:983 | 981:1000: 1.7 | 51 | 50.9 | 50.9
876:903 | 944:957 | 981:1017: 0.0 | 49.6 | 49.9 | 49.7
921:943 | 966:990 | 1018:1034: 0.6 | 50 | 50.3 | 50.1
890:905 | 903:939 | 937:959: -0.4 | 50.3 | 50.5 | 50.4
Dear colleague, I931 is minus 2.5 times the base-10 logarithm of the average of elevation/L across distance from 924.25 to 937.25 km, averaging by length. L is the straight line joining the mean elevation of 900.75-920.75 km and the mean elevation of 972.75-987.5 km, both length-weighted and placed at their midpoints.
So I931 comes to 0.033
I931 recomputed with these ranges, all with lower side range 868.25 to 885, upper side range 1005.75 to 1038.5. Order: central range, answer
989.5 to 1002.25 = -0.05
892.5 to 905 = -0.02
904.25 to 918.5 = -0.07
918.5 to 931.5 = -0.01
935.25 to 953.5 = -0.01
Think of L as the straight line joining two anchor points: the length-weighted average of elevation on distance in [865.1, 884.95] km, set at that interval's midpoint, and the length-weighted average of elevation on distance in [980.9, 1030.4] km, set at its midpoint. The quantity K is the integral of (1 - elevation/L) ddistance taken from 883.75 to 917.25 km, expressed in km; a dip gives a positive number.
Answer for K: -1.0 km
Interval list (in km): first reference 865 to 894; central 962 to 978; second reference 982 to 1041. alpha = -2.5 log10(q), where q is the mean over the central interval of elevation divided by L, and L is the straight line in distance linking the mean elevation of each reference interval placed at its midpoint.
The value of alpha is 0.035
